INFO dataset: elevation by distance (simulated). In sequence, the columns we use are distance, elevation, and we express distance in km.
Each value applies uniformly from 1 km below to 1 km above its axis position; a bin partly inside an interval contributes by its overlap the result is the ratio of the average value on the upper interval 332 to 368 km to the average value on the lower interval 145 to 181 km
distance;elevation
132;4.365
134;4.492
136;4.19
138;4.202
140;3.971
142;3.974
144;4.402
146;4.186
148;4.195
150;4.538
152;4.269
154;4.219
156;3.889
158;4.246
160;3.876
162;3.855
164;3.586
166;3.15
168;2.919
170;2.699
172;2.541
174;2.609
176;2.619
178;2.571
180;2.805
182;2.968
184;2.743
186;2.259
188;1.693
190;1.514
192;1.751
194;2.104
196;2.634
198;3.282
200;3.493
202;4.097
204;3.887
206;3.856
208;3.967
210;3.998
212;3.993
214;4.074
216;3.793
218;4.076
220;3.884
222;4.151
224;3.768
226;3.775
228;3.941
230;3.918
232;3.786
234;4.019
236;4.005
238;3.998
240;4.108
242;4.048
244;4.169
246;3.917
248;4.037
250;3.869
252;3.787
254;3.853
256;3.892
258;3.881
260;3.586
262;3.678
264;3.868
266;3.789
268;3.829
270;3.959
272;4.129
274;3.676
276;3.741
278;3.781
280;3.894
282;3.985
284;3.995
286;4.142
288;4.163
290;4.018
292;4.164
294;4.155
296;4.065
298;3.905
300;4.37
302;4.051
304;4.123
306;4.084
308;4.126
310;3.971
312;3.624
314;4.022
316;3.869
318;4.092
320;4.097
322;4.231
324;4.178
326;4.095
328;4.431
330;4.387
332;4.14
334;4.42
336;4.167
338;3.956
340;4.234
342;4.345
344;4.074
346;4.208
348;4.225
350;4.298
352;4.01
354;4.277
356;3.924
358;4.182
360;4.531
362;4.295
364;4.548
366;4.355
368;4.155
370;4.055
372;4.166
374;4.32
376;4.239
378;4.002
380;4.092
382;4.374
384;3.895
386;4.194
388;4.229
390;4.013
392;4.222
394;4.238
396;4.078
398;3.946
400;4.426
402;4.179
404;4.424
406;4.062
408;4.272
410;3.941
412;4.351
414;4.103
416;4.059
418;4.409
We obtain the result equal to 1.21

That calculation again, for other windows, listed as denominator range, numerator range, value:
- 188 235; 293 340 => 1.17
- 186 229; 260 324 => 1.18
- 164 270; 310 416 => 1.21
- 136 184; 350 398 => 1.17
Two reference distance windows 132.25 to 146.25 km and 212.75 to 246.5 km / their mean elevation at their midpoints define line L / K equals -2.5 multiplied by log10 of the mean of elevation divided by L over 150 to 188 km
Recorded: 0.28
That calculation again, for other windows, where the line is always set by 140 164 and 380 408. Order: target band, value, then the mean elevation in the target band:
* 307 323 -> 0.041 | 4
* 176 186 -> 0.458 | 2.71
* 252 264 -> 0.098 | 3.79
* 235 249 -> 0.027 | 4.04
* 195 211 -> 0.134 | 3.65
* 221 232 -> 0.064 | 3.9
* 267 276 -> 0.072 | 3.88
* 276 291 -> 0.045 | 3.98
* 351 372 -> -0.016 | 4.23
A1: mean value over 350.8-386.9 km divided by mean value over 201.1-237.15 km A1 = 1.07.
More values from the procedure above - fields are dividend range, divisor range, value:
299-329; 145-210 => 1.27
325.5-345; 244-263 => 1.10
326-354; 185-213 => 1.39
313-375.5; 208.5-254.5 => 1.06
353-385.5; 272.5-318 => 1.05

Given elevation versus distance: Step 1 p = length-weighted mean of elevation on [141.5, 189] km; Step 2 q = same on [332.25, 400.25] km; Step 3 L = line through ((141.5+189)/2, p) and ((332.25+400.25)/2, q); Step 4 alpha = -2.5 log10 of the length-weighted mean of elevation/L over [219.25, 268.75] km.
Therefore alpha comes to -0.06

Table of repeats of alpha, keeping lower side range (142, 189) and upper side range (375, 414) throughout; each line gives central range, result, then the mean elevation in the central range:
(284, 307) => -0.08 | 4.11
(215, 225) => -0.11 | 3.93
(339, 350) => -0.06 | 4.22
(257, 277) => -0.03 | 3.81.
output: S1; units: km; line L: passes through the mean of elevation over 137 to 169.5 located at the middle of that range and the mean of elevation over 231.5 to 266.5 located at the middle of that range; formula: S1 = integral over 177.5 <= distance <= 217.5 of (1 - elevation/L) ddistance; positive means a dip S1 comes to 8.51 km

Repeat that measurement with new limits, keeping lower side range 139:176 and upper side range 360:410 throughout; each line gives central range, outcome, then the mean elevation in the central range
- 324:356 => -0.83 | 4.21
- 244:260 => 0.07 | 3.89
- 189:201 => 4.19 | 2.46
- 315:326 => -0.09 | 4.09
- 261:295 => 0.22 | 3.94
